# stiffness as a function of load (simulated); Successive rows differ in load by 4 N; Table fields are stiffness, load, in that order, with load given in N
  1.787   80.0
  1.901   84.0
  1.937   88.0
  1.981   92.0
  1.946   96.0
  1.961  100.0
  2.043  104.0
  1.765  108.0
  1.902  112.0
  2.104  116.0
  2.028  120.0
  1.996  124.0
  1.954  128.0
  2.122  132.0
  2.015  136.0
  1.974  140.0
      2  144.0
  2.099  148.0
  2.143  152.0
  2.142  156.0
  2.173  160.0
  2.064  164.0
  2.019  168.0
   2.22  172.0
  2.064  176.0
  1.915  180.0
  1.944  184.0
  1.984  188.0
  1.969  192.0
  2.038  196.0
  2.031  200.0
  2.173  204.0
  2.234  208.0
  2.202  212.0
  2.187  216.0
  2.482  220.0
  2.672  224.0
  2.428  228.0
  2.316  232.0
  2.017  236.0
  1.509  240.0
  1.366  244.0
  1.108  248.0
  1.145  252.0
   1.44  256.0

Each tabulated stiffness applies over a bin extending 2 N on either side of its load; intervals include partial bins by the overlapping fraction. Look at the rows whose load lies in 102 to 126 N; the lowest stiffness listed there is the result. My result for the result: 1.765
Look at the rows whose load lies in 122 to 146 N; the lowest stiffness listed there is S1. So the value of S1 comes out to 1.954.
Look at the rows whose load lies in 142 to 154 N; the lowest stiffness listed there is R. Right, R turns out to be 2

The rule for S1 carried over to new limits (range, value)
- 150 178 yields 2.019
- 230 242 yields 1.509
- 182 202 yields 1.944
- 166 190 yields 1.915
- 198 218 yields 2.031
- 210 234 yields 2.187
